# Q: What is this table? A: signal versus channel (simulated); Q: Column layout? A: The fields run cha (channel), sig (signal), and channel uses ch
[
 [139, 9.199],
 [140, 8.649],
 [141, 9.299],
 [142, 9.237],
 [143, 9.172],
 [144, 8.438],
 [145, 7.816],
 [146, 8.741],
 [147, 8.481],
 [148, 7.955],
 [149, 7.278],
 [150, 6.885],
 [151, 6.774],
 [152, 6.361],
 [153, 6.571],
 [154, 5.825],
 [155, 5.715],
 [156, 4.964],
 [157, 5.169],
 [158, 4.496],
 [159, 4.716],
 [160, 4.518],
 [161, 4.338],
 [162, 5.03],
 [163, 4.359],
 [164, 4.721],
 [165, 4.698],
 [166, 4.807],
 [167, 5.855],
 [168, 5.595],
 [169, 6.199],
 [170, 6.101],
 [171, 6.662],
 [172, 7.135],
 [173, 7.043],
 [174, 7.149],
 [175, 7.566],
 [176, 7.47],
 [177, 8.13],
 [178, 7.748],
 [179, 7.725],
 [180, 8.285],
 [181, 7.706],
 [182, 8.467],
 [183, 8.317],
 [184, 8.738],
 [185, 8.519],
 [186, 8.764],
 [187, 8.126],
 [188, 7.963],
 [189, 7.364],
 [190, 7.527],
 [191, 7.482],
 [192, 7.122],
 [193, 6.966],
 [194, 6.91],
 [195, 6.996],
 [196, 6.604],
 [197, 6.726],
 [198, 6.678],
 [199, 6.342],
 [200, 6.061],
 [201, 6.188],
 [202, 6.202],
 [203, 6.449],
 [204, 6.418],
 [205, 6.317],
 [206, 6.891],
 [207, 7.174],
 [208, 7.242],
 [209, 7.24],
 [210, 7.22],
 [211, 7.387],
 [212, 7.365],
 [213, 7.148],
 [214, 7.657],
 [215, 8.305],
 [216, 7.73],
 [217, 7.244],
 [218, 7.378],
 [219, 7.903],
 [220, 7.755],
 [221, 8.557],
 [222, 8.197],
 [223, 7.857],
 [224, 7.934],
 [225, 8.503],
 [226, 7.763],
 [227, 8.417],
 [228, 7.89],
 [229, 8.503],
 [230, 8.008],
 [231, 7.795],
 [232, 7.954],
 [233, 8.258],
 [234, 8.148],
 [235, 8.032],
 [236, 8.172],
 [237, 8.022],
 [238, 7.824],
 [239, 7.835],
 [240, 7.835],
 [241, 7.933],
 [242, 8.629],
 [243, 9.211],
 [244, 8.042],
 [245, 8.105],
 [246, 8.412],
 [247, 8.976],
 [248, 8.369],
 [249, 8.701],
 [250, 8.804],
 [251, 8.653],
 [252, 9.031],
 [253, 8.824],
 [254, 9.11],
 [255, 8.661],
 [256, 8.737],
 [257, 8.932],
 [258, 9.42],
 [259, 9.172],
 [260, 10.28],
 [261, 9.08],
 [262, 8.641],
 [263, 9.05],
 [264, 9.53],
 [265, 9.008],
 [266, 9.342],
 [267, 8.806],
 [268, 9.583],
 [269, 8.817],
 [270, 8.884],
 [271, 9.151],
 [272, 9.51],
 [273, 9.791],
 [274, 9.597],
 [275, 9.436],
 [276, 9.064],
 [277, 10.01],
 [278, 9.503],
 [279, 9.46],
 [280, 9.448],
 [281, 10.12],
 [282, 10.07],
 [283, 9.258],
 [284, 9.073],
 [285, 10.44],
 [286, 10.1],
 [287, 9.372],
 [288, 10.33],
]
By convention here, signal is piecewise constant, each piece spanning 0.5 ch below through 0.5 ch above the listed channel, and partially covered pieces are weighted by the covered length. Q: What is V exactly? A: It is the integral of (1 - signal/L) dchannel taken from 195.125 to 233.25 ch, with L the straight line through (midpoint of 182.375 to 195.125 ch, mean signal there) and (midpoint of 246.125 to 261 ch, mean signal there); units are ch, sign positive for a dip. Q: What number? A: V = 4.0 ch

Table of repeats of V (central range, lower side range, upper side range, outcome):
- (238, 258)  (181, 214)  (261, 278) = 0.2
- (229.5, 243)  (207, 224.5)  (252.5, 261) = 0.5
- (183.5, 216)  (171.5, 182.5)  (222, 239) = 2.7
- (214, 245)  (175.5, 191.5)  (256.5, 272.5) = 2.3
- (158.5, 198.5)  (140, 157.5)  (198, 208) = 0.3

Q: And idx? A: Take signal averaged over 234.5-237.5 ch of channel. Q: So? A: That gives 8.08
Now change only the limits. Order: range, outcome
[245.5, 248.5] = 8.59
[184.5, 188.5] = 8.34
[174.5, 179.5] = 7.73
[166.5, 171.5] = 6.08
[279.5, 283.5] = 9.72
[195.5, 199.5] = 6.59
